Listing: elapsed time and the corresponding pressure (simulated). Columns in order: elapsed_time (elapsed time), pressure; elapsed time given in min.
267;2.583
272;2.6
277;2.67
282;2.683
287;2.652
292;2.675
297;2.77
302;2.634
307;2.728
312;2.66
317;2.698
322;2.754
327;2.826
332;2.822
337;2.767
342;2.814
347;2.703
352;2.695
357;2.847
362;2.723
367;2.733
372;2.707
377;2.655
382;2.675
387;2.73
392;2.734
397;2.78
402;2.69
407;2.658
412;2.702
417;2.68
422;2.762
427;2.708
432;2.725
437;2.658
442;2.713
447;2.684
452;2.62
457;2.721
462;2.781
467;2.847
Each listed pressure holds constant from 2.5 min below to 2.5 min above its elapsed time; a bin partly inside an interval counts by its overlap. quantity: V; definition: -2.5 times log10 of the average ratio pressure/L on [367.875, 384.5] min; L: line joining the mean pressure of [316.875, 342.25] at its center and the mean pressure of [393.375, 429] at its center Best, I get 0.02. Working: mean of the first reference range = 2.78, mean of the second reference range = 2.71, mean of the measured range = 2.68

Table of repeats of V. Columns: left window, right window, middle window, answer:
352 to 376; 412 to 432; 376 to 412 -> 0.01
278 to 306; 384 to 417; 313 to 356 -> -0.03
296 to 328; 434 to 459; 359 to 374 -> -0.01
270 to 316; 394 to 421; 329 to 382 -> -0.02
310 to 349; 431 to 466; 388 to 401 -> -0.01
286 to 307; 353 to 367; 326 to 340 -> -0.03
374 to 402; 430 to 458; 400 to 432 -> 0.00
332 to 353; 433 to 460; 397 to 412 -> 0.01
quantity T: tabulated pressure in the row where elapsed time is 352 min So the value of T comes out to 2.695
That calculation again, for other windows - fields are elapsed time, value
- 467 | 2.847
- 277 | 2.67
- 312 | 2.66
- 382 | 2.675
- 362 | 2.723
